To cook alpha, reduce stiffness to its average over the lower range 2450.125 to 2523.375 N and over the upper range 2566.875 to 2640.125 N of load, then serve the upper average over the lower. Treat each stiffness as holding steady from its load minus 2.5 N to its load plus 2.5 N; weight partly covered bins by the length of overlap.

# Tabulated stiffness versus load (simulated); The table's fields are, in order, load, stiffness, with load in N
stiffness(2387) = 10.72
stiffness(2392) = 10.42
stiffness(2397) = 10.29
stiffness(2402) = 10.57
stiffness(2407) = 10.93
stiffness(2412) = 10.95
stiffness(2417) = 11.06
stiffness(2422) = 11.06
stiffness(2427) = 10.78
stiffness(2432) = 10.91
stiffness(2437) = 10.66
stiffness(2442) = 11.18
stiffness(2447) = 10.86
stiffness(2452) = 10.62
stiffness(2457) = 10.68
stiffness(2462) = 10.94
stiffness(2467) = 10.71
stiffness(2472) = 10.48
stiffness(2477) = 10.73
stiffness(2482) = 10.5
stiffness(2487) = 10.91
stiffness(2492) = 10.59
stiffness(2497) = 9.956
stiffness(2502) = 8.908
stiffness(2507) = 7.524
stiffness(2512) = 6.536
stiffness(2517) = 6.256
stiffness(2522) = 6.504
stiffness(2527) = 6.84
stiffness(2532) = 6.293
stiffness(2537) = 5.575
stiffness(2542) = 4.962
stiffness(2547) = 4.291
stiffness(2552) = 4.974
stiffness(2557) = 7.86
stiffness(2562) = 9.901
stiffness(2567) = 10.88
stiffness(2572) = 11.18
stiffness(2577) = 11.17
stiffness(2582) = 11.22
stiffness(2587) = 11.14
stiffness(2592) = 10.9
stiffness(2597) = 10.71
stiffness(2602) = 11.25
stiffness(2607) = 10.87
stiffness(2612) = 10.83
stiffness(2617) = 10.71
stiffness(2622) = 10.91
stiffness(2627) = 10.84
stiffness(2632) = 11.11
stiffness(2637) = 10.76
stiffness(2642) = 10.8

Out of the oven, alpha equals 1.2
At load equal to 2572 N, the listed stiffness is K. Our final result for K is 11.18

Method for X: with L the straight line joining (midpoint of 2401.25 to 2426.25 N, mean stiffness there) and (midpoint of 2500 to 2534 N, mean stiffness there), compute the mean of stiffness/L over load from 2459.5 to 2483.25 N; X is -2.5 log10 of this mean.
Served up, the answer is -0.22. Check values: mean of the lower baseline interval 10.9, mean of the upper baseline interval 6.96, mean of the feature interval 10.7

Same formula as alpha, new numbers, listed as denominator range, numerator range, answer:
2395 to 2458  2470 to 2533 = 0.80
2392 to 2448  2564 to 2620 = 1.01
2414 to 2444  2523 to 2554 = 0.51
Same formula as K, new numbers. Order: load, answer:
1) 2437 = 10.66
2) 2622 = 10.91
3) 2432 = 10.91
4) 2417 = 11.06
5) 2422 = 11.06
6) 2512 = 6.536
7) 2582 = 11.22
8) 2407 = 10.93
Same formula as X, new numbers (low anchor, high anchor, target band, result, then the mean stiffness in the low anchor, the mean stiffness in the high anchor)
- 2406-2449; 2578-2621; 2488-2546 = 0.44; 10.9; 11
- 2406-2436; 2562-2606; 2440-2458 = 0.01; 10.9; 11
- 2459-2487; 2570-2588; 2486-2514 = 0.20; 10.7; 11.2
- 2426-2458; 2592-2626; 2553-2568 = 0.21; 10.8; 10.9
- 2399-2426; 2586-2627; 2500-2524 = 0.46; 10.9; 10.9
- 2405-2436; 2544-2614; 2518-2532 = 0.47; 10.9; 9.76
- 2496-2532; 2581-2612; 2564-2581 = -0.12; 7.32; 11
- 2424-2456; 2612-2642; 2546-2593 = 0.15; 10.8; 10.9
